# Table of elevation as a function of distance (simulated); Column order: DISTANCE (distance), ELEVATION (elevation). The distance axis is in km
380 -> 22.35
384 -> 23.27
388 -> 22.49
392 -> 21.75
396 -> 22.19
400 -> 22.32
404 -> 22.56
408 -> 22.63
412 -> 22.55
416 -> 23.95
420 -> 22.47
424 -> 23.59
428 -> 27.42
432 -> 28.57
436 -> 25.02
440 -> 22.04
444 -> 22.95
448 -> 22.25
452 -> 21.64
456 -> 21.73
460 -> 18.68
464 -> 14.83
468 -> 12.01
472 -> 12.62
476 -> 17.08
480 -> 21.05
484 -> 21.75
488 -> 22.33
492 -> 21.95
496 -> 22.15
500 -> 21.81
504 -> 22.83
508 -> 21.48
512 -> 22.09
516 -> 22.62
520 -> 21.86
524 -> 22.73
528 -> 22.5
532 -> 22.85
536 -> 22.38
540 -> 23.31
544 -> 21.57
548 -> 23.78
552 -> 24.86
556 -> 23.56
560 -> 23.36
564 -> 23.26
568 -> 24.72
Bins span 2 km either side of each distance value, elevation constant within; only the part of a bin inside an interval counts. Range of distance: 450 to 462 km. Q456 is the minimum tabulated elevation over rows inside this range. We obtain 18.68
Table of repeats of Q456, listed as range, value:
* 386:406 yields 21.75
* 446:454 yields 21.64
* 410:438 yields 22.47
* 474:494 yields 17.08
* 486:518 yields 21.48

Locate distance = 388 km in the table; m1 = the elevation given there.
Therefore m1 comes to 22.49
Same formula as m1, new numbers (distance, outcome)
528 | 22.5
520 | 21.86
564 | 23.26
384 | 23.27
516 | 22.62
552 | 24.86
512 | 22.09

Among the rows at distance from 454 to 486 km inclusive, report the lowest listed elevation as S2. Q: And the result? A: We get 12.01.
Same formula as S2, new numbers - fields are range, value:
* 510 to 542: 21.86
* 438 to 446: 22.04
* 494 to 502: 21.81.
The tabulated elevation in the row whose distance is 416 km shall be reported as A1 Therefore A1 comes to 23.95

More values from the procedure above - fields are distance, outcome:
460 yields 18.68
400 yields 22.32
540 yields 23.31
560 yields 23.36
